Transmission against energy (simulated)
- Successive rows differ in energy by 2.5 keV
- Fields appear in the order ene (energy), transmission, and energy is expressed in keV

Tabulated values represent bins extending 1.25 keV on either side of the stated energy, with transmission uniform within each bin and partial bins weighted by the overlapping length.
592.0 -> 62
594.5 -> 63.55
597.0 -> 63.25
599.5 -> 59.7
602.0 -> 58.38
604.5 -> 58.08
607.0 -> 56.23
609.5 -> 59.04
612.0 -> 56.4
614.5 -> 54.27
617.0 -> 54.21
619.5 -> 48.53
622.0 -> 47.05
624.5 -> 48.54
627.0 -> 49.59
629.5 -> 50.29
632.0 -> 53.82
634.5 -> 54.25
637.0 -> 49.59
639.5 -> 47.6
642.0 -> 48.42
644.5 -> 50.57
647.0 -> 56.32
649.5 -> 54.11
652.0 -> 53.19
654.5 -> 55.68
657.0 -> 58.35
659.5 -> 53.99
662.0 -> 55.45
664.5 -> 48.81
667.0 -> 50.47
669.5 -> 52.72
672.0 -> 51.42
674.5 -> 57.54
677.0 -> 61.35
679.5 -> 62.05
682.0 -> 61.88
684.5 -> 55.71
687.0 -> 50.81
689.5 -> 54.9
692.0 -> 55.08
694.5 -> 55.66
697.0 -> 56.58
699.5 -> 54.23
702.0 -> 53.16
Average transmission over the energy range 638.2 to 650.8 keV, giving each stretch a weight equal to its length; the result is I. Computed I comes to 51.4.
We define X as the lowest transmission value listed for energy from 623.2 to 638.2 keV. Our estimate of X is 48.54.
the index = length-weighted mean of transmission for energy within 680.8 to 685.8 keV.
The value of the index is 58.7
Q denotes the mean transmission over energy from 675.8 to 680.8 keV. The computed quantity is 61.7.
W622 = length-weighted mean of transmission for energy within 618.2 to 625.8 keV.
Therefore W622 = 48.1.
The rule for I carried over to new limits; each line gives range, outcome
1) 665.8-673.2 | 51.5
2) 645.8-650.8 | 55.2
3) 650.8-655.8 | 54.5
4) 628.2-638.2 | 52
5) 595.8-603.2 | 60.4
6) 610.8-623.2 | 52.1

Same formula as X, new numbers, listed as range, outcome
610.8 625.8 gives 47.05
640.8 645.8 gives 48.42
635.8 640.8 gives 47.6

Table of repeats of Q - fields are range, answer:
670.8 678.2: 56.8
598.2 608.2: 58.1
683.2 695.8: 54.5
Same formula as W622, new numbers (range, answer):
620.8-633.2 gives 49.9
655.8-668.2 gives 53.4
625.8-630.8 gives 50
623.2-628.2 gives 49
